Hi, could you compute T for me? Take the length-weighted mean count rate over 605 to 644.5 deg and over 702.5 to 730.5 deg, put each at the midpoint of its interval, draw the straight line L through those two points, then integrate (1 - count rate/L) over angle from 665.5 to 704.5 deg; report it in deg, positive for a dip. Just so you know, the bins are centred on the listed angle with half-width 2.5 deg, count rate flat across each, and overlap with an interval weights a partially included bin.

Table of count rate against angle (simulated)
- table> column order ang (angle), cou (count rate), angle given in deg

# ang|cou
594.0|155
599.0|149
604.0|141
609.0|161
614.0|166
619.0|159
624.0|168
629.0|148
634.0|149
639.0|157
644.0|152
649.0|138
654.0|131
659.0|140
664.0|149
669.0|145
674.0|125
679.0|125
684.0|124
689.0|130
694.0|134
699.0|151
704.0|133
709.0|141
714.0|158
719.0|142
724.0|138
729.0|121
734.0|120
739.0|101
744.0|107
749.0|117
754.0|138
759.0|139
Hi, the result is 3.2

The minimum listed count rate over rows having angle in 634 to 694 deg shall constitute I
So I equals 124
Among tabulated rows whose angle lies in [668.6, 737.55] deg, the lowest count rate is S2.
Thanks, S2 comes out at 120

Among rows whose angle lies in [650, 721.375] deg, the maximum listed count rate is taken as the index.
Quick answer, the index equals 158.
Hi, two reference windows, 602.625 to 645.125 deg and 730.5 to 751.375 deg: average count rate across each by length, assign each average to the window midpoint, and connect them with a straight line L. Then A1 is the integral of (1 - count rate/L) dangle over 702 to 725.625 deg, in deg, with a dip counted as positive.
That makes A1 -4.0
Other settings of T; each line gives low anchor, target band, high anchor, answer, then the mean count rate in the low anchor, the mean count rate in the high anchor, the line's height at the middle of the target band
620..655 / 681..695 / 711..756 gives 0.9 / 150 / 127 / 138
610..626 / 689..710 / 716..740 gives -0.4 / 164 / 127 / 136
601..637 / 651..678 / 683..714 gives 1.5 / 156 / 138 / 146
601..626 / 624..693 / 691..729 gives 4.6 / 159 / 141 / 150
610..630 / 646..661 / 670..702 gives 1.0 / 161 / 132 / 146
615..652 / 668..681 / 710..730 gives 1.5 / 153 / 141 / 148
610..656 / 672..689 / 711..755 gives 1.8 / 153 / 127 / 140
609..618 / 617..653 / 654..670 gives 0.5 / 163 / 142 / 154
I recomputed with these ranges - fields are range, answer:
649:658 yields 131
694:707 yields 133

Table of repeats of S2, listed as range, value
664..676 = 125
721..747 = 101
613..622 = 159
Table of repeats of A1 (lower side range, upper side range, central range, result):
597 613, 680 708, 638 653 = -0.3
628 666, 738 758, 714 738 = -1.3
